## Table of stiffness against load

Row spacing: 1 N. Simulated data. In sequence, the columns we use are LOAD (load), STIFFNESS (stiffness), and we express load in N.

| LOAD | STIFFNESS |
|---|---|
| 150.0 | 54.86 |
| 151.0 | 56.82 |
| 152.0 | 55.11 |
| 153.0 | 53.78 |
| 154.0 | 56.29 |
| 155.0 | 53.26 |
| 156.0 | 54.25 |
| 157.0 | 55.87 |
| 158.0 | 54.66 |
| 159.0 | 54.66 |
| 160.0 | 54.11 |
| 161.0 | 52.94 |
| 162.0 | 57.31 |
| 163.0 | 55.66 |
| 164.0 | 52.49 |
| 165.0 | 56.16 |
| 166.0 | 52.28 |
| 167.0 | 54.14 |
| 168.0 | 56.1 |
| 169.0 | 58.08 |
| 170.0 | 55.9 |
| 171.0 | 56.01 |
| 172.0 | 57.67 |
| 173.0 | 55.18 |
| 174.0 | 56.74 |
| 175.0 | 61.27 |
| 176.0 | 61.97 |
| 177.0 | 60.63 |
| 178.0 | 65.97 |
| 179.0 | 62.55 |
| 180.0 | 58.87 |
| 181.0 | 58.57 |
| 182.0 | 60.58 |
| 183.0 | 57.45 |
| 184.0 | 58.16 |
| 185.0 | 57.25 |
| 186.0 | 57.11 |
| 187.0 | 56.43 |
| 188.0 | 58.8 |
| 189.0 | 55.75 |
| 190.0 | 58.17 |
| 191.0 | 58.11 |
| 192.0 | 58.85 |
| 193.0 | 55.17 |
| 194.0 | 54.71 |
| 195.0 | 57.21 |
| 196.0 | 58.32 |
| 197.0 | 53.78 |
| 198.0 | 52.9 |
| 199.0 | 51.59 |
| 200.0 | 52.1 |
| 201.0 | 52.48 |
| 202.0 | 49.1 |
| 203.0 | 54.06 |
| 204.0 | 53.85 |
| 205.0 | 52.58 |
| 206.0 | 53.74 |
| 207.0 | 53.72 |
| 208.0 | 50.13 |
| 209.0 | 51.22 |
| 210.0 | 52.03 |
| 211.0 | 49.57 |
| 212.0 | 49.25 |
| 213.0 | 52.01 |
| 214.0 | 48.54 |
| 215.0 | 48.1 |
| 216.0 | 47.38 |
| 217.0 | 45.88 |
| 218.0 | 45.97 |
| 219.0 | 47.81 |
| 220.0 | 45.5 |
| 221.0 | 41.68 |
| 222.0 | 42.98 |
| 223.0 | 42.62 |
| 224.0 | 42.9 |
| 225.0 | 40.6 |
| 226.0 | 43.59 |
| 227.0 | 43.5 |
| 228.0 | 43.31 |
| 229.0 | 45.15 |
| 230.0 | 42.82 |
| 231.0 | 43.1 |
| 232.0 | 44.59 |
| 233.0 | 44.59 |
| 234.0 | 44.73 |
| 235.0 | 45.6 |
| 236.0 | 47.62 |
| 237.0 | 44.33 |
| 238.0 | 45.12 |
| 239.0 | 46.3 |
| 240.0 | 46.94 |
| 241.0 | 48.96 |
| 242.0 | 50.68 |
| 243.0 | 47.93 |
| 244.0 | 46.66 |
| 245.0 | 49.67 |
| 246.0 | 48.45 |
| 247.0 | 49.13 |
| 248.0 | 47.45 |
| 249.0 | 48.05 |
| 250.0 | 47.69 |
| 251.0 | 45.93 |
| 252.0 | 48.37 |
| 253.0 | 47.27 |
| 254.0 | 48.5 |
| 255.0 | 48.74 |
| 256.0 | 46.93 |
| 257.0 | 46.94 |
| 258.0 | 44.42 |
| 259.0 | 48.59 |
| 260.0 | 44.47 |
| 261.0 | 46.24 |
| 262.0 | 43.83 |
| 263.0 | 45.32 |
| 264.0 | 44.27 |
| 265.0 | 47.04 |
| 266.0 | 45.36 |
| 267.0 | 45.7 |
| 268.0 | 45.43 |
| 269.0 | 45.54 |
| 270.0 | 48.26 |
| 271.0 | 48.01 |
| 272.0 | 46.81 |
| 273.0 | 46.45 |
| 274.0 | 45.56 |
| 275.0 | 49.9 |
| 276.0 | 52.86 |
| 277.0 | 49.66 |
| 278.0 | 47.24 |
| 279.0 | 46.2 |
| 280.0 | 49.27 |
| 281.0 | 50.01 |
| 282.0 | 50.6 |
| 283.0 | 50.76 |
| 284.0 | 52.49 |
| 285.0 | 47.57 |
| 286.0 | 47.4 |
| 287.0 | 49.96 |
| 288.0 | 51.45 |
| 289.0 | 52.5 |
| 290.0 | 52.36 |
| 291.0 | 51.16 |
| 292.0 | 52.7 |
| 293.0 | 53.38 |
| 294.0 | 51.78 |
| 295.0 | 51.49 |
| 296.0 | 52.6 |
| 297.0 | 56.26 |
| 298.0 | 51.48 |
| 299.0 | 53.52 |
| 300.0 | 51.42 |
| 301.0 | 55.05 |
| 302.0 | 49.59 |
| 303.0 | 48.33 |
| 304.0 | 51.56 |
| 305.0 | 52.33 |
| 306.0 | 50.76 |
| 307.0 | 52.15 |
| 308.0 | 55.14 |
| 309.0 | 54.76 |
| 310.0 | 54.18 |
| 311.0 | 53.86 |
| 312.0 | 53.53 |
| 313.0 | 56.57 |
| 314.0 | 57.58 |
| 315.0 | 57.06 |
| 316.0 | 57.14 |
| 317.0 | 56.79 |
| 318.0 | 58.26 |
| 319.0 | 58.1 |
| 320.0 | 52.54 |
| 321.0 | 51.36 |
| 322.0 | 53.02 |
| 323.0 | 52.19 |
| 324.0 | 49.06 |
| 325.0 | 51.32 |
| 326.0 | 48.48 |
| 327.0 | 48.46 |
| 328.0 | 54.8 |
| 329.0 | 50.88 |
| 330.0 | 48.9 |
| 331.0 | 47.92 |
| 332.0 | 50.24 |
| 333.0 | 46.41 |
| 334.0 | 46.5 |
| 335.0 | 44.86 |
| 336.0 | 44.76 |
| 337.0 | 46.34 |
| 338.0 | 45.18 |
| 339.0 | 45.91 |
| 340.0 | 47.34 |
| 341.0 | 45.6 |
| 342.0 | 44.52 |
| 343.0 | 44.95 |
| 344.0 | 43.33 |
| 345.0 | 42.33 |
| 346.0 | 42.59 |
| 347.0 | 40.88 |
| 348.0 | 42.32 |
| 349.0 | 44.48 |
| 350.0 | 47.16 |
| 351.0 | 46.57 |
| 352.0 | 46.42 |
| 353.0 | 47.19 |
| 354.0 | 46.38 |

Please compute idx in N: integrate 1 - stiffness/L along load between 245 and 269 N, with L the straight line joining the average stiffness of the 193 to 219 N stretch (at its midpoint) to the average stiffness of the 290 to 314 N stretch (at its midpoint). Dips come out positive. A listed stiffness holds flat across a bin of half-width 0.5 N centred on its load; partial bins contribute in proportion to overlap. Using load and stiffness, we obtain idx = 2.5 N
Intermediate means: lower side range 51.6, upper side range 52.9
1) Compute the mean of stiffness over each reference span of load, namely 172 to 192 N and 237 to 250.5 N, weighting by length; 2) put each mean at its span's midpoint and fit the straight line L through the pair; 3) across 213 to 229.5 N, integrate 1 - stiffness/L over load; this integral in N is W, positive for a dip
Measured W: 2.20 N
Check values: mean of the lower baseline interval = 58.9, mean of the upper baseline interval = 47.8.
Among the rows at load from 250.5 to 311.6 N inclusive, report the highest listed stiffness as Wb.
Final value 56.26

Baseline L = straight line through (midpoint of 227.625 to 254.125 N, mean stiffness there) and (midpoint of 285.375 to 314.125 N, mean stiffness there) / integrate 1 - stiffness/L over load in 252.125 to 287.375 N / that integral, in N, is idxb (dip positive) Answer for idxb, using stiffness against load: 1.4 N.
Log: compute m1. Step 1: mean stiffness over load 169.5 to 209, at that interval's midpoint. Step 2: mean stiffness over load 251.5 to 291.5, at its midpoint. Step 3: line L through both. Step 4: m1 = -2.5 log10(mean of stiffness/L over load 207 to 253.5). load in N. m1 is 0.12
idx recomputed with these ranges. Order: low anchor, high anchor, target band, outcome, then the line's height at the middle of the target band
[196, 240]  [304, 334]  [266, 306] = 0.8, 51.1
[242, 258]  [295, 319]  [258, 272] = 1.0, 49.4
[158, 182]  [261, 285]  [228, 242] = 1.6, 51.2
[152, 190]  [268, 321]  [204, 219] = 1.4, 55.2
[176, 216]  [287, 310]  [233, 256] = 2.7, 53.8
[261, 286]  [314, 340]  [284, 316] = -2.2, 49.2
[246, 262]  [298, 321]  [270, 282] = 0.3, 49.9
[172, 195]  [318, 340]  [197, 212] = 1.4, 57.2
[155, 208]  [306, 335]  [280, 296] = 0.7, 53.4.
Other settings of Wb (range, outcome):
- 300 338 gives 58.26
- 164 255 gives 65.97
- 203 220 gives 54.06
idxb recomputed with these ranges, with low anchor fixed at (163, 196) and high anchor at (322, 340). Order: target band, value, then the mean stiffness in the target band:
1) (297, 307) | -0.3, 51.8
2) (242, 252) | 1.0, 48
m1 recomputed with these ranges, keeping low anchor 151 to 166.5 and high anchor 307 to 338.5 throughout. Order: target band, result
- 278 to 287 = 0.07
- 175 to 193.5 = -0.09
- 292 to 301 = -0.01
